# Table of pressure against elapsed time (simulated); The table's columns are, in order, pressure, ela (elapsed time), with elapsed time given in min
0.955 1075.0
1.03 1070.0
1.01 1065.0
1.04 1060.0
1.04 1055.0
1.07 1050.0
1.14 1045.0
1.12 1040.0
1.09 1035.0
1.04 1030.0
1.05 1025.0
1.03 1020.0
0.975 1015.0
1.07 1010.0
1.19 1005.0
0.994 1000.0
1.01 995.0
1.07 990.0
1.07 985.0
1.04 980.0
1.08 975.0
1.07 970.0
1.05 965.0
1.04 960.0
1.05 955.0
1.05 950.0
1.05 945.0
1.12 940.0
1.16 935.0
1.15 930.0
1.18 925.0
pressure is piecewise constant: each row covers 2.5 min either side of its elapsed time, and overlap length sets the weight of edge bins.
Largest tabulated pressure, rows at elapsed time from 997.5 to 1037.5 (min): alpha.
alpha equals 1.19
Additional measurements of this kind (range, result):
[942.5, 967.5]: 1.05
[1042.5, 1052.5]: 1.14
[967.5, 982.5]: 1.08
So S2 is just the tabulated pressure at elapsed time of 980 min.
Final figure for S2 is 1.04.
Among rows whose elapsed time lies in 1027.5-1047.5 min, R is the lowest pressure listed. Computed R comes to 1.04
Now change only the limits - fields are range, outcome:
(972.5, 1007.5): 0.994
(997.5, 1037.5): 0.975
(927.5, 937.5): 1.15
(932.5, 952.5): 1.05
